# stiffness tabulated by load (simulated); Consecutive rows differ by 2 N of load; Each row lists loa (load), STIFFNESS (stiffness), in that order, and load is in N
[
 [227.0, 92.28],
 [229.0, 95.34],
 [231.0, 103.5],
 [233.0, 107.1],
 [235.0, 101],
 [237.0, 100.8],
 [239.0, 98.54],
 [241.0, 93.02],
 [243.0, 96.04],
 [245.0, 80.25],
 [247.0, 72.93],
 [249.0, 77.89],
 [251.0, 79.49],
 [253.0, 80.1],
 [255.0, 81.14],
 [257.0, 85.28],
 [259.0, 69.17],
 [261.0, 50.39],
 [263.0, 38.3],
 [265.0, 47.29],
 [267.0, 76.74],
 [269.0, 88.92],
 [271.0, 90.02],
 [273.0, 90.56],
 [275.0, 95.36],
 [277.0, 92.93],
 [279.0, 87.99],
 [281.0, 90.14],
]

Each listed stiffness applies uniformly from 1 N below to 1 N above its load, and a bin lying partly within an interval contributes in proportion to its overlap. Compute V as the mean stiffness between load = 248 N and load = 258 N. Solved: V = 80.8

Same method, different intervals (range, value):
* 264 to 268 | 62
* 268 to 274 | 89.8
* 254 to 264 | 64.9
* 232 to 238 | 103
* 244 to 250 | 77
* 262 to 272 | 68.3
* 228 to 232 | 99.4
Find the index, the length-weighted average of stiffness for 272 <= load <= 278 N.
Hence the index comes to 93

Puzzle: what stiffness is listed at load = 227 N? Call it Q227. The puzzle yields 92.28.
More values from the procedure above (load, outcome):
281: 90.14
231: 103.5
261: 50.39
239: 98.54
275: 95.36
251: 79.49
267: 76.74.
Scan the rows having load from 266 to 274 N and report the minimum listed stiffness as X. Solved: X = 76.74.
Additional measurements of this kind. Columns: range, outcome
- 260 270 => 38.3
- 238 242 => 93.02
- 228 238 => 95.34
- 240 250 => 72.93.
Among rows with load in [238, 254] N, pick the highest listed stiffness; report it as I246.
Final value 98.54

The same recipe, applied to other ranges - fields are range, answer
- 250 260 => 85.28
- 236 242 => 100.8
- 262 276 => 95.36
